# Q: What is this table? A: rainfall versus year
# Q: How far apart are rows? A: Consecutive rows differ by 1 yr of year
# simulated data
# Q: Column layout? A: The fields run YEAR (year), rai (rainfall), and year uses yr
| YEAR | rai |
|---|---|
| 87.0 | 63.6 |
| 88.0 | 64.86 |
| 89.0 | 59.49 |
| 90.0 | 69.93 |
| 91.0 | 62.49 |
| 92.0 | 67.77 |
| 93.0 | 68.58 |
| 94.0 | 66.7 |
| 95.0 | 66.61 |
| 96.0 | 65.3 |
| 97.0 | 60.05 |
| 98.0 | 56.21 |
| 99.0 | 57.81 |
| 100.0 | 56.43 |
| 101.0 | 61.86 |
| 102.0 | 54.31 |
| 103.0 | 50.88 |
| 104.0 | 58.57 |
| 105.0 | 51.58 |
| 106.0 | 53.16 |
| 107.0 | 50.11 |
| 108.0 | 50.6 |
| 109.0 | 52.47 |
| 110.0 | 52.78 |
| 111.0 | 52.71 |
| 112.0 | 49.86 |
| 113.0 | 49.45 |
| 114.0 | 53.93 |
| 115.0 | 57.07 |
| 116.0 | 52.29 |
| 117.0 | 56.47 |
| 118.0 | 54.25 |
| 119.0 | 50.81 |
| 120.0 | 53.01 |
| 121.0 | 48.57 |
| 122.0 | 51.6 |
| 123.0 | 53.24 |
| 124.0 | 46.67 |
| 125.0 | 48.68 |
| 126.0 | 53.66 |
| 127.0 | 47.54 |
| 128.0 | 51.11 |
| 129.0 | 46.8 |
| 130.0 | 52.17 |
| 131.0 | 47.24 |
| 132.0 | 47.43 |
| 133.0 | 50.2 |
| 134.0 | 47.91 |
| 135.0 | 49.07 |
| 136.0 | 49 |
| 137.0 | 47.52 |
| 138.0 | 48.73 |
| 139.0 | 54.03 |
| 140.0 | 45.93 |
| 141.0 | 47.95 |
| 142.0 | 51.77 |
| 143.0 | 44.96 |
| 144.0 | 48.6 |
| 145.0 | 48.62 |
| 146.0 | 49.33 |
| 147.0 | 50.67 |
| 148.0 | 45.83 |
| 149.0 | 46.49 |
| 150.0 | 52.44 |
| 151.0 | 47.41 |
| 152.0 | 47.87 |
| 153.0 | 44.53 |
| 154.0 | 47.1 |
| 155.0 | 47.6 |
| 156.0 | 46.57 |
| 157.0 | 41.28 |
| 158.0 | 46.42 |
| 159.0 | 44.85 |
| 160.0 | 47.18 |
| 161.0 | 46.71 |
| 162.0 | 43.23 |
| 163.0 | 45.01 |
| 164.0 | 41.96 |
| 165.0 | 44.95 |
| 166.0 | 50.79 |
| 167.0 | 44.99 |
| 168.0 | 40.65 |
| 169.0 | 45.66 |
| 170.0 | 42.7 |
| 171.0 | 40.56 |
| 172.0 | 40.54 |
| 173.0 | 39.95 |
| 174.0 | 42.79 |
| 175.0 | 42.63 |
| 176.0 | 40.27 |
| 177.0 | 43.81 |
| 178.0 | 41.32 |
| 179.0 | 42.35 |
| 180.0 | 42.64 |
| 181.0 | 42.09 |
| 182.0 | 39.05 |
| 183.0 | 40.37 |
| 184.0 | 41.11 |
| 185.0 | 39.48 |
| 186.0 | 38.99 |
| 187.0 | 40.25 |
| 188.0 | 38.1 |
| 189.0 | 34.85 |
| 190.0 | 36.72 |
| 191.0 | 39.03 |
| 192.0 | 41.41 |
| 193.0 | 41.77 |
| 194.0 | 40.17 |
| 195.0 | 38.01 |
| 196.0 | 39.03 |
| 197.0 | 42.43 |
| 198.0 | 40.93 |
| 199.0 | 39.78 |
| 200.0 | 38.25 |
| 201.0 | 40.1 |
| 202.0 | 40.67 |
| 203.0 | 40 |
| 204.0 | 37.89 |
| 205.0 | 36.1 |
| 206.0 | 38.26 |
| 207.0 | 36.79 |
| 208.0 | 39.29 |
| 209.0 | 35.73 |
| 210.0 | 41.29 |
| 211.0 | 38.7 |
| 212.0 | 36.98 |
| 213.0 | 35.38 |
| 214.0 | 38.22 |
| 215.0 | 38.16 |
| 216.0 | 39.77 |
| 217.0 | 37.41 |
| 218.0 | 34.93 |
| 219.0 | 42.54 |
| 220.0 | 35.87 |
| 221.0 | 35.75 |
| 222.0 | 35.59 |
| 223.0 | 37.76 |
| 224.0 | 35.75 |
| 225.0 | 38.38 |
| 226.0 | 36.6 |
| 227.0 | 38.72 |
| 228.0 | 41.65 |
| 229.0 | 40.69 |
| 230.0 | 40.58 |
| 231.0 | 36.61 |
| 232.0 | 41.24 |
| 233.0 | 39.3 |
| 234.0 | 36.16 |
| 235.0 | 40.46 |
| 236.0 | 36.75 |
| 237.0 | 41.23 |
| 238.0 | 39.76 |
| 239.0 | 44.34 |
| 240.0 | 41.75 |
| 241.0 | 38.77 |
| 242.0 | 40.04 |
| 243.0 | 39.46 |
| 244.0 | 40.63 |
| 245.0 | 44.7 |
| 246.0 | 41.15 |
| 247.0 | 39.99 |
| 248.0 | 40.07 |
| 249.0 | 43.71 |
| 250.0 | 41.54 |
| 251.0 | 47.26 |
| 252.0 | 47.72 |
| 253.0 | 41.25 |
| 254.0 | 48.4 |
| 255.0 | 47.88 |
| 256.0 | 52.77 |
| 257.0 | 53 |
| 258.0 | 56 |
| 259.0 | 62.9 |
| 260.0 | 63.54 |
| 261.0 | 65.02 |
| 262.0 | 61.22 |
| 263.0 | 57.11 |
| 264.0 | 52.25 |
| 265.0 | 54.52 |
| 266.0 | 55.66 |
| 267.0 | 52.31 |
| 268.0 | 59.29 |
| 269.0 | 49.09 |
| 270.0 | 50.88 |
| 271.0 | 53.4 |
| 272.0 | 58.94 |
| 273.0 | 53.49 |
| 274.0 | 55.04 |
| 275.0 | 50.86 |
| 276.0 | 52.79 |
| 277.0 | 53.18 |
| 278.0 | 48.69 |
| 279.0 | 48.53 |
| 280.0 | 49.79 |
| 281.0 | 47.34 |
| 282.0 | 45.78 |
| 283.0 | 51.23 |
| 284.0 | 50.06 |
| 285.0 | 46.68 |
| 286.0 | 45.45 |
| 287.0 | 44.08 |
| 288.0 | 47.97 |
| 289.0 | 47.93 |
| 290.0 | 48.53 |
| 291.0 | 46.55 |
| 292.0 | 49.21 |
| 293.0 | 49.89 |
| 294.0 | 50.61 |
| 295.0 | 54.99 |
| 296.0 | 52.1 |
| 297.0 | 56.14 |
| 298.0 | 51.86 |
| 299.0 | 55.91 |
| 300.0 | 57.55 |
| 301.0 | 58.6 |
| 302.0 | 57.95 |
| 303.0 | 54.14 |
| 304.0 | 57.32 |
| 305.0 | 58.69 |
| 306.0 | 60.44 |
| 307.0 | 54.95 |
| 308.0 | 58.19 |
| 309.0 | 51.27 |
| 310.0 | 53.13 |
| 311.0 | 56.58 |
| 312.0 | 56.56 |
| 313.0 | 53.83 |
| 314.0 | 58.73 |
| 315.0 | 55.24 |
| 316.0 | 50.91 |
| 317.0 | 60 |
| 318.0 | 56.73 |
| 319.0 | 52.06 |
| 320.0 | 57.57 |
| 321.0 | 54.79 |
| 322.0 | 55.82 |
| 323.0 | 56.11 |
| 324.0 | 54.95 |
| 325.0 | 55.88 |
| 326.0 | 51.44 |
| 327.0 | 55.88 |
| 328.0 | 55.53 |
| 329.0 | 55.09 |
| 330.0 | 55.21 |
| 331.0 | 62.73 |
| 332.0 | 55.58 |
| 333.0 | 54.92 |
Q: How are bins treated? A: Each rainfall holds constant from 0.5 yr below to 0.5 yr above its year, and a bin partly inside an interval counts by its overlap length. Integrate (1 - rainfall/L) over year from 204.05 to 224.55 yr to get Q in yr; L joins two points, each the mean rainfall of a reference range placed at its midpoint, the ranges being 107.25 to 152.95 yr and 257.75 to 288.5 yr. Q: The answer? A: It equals 5.6 yr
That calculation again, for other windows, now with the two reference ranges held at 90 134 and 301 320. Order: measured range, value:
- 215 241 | 7.8 yr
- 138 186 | 8.7 yr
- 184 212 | 8.2 yr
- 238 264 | 3.6 yr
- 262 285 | 1.4 yr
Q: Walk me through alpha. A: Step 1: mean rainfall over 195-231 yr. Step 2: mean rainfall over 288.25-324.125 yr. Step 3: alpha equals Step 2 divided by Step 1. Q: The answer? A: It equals 1.42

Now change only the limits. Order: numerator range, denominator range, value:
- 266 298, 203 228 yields 1.35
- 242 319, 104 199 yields 1.12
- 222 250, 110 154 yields 0.80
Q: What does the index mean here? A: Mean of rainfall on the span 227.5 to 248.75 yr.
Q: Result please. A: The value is 40.3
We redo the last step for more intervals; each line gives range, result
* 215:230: 38.1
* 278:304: 50.8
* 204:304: 46.2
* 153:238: 40.4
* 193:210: 39.1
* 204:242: 38.5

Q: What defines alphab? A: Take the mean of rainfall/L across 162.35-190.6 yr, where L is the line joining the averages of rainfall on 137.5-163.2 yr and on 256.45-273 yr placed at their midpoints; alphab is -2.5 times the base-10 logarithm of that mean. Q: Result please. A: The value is 0.19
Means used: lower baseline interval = 47.4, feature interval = 41.6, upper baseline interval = 56.5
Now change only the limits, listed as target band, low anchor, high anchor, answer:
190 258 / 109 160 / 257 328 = 0.277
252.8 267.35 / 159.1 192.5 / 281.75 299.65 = -0.158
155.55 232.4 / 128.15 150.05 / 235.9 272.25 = 0.207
